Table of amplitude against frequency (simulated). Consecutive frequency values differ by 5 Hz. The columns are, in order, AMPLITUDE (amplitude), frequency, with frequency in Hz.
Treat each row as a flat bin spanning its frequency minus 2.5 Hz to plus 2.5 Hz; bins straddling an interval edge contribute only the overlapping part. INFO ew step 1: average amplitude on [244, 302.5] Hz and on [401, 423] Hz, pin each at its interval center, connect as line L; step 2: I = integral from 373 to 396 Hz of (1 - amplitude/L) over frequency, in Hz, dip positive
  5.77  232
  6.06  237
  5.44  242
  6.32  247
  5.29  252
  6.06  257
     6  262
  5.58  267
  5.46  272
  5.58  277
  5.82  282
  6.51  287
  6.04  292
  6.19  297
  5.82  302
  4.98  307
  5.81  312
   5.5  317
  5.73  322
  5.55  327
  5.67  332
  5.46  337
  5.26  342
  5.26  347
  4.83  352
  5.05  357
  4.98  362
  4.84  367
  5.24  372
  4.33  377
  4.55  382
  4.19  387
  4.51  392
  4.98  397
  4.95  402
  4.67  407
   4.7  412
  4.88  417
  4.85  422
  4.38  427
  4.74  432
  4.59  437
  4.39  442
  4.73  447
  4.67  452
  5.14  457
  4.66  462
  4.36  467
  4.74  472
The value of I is 2.41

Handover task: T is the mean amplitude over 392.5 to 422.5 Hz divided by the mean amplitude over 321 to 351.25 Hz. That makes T 0.89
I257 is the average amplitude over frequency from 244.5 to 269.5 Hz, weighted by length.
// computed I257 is 5.85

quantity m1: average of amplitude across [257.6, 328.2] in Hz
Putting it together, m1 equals 5.77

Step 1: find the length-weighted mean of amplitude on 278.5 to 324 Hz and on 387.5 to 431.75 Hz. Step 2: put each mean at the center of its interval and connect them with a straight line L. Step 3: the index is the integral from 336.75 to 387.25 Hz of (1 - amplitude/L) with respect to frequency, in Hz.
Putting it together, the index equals 2.80 Hz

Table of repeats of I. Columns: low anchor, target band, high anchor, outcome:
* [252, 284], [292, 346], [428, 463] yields -1.9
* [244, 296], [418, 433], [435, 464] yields 0.6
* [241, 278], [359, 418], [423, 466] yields 2.9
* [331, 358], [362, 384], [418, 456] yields 1.3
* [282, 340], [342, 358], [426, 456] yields 1.0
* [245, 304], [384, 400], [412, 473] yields 1.5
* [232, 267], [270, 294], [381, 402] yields -1.5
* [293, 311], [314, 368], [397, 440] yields 0.8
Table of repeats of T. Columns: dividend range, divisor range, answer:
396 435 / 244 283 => 0.83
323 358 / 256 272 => 0.92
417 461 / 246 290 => 0.81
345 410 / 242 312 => 0.83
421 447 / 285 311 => 0.78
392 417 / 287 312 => 0.82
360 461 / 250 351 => 0.83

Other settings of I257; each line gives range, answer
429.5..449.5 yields 4.61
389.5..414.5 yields 4.76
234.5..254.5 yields 5.78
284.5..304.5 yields 6.14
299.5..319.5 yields 5.53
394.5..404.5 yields 4.97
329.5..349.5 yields 5.41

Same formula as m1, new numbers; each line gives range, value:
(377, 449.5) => 4.64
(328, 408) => 4.94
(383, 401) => 4.59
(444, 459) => 4.82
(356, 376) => 4.97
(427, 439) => 4.61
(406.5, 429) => 4.71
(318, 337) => 5.61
